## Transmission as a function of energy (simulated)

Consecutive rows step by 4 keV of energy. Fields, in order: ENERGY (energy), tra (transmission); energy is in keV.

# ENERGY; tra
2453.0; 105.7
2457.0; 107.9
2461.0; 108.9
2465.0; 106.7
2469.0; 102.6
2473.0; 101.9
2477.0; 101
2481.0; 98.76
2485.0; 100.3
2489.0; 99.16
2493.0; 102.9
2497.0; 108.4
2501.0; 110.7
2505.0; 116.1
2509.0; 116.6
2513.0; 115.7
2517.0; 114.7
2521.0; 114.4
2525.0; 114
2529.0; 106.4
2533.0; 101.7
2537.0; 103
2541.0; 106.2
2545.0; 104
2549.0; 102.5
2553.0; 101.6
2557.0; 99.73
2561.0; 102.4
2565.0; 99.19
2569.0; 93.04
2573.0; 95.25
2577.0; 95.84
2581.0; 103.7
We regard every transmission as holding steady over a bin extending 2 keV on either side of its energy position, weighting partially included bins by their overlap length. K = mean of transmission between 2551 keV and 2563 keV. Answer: 101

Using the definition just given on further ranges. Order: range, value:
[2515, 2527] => 114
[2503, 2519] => 116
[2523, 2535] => 107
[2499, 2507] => 113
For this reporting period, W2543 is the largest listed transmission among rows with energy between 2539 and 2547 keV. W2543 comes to 106.2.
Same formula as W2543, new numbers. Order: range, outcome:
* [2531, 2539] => 103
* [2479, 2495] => 102.9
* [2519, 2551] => 114.4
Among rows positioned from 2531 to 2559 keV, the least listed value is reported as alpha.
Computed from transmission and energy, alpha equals 99.73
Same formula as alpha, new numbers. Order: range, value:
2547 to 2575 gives 93.04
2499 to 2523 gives 110.7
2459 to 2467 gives 106.7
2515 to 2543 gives 101.7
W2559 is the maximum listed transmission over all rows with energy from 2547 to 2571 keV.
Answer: 102.5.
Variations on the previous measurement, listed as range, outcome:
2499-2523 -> 116.6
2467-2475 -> 102.6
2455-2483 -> 108.9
